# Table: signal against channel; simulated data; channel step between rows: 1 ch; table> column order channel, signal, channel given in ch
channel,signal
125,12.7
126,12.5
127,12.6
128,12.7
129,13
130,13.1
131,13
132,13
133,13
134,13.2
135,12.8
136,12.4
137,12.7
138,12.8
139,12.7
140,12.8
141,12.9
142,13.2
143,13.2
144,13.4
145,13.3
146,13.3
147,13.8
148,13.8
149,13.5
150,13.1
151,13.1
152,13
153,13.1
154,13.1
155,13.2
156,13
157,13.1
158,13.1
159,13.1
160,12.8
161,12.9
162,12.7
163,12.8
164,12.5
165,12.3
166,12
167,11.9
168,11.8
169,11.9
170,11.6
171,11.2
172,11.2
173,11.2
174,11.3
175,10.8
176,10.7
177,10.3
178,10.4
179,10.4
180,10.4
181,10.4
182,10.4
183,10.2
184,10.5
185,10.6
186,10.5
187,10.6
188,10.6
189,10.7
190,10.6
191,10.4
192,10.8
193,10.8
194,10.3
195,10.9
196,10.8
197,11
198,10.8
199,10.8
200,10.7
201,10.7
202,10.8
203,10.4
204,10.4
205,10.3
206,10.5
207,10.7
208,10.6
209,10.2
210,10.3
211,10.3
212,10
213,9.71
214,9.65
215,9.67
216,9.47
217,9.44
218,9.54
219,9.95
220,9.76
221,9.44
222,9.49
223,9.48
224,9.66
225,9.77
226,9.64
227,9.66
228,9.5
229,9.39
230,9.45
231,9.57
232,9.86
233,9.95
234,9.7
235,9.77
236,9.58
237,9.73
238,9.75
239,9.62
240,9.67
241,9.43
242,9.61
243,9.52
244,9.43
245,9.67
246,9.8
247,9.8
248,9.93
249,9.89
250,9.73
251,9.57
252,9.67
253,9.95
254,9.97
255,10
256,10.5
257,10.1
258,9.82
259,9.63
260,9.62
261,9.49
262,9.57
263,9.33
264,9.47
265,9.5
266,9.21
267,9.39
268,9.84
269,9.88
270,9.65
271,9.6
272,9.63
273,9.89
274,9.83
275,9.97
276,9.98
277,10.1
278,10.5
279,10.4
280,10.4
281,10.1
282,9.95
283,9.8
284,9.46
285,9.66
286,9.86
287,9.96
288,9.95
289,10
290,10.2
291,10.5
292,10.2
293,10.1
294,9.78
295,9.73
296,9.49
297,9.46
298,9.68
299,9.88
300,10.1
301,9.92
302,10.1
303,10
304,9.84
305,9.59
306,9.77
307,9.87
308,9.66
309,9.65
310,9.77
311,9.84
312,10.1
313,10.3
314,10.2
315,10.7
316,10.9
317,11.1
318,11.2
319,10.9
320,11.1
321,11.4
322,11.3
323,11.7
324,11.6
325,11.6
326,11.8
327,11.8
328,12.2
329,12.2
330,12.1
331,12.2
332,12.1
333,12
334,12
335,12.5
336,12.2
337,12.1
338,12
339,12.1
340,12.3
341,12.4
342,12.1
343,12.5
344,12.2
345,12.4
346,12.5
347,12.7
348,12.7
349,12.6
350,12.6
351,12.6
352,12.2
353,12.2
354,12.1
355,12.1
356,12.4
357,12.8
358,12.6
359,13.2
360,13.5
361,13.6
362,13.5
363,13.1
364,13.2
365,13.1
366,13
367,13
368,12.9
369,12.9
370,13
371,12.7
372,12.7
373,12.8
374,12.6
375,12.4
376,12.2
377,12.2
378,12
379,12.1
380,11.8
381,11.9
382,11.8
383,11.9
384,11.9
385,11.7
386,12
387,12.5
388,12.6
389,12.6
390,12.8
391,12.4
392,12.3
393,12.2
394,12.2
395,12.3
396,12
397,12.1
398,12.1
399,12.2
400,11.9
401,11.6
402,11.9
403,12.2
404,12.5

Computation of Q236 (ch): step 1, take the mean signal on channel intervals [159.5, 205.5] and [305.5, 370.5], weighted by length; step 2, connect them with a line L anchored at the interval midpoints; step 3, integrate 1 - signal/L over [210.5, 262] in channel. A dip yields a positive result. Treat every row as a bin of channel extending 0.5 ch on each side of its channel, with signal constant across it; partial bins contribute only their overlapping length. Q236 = 7.5 ch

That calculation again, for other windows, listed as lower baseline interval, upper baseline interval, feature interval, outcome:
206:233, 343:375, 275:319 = 5.3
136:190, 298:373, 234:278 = 8.0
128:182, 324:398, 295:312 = 3.6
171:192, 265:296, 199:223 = 0.7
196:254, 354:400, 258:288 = 2.6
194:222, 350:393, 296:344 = 3.1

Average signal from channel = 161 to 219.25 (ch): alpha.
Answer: 10.8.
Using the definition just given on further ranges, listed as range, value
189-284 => 9.94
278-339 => 10.6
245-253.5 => 9.79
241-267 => 9.7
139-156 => 13.2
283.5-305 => 9.89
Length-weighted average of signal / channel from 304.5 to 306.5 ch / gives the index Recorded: 9.68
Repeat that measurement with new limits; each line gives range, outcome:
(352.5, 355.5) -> 12.1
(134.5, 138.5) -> 12.7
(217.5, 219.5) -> 9.74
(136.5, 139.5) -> 12.7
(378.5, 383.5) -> 11.9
